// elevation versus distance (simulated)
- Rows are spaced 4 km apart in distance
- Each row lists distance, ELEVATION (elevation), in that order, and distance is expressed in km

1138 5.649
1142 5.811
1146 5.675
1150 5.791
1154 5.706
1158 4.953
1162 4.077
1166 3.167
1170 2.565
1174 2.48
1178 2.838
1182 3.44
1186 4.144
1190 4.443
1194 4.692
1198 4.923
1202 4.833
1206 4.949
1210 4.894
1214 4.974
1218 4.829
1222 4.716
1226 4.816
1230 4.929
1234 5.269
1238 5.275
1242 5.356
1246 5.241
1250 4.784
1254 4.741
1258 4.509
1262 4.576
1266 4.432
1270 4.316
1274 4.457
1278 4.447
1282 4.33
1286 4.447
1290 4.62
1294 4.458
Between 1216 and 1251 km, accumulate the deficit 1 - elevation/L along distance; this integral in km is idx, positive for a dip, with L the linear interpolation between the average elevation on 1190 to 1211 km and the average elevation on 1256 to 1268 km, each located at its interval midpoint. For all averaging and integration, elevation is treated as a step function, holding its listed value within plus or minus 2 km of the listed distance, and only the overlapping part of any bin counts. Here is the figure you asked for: -2.9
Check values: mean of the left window 4.82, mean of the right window 4.51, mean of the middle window 5.03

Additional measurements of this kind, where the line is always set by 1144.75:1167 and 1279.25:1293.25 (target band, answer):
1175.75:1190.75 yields 3.7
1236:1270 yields -1.8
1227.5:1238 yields -1.0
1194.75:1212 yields -0.4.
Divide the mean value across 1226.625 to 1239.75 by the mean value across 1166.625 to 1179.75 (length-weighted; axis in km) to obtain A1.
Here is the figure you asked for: 1.91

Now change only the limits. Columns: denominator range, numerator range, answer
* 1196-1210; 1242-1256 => 1.02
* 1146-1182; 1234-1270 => 1.21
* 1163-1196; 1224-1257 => 1.44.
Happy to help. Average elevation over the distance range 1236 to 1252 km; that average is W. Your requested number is 5.16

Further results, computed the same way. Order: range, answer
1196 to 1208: 4.9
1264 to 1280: 4.41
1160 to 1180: 3.03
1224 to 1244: 5.13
